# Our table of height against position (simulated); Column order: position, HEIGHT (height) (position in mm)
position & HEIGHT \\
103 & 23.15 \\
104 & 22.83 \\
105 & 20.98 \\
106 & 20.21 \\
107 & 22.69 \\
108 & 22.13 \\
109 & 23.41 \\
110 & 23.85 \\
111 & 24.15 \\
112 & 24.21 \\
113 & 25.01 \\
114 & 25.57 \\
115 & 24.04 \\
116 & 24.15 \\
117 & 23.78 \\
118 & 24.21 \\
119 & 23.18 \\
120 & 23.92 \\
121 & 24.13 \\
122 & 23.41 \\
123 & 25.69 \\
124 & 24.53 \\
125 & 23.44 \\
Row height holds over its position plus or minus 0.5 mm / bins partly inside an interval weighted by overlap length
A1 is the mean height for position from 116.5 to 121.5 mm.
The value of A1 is 23.8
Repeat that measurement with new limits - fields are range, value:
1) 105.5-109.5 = 22.1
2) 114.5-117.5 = 24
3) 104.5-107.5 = 21.3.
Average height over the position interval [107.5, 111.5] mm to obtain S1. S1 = 23.4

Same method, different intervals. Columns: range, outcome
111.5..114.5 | 24.9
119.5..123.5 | 24.3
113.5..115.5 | 24.8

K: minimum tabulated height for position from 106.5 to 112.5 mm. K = 22.13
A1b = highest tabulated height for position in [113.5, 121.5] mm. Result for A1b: 25.57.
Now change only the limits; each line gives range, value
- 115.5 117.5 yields 24.15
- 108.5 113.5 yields 25.01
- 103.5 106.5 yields 22.83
